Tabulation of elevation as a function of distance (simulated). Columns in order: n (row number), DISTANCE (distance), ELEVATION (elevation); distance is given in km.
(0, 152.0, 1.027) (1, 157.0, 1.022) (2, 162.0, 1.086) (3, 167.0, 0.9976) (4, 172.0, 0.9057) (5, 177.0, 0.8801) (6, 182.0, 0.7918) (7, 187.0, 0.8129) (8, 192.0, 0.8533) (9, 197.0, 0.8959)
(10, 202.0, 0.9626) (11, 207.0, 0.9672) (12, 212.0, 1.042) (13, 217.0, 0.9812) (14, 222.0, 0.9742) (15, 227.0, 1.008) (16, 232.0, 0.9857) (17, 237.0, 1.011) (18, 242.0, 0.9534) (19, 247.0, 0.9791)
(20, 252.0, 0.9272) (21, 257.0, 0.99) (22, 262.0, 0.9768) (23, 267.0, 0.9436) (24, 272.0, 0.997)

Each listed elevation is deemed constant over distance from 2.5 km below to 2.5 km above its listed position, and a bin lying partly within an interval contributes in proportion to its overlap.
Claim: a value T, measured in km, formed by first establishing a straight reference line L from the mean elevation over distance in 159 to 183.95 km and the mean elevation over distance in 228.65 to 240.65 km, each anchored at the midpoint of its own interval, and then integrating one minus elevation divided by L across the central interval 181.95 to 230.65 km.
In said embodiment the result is 1.6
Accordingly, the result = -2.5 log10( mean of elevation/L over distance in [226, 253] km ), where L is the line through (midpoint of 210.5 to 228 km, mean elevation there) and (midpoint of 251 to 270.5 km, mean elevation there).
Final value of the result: 0.003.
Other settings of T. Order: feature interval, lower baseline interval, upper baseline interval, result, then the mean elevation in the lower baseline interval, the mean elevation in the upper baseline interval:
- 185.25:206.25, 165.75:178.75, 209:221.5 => 1.7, 0.924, 1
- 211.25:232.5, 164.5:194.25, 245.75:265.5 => -1.6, 0.874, 0.966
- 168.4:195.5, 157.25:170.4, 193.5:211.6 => 3.7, 1.03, 0.949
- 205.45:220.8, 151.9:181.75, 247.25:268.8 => -0.5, 0.968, 0.962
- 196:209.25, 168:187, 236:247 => -0.6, 0.864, 0.978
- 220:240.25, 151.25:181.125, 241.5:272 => -0.5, 0.973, 0.965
